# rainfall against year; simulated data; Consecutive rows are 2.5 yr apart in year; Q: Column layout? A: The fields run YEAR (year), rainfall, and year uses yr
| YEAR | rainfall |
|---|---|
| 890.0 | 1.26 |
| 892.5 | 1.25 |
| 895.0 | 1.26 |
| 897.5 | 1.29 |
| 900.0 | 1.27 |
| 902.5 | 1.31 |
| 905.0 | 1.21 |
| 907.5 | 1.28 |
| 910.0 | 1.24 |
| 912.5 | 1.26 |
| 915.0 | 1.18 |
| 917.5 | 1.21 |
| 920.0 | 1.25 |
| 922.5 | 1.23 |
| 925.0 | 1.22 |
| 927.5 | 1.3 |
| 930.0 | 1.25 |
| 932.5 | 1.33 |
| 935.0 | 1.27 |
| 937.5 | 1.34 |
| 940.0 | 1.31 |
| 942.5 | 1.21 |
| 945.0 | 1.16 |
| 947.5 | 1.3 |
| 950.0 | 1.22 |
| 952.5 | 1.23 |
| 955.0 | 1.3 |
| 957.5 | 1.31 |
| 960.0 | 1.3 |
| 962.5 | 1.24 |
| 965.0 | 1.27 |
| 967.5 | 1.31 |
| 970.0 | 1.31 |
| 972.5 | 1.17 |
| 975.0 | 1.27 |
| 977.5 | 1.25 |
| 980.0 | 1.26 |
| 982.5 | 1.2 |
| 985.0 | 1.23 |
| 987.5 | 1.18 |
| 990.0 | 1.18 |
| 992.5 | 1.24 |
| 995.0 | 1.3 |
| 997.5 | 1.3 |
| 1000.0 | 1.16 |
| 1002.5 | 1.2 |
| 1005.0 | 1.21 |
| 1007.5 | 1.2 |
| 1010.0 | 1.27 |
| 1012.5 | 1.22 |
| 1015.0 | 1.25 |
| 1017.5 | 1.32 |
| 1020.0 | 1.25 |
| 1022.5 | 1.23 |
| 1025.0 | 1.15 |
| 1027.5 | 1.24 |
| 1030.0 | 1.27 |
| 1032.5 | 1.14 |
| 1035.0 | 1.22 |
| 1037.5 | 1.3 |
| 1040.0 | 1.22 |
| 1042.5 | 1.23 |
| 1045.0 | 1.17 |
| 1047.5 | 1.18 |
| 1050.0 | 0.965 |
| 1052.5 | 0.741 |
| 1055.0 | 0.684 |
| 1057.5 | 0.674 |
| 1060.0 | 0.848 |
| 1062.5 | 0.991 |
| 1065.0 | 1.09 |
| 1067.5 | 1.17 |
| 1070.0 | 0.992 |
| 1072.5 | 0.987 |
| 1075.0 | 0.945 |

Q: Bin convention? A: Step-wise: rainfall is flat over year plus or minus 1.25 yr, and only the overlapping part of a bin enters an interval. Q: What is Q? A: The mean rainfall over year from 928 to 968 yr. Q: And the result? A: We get 1.27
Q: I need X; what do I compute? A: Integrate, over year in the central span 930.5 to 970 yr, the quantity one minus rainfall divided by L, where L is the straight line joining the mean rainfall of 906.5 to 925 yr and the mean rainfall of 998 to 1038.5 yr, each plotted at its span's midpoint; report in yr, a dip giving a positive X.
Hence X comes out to -1.4 yr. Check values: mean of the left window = 1.23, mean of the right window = 1.23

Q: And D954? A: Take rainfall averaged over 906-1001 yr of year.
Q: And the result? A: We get 1.25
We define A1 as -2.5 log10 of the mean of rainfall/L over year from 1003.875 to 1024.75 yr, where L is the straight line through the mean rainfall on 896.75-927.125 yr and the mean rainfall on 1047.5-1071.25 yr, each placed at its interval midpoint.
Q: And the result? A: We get -0.21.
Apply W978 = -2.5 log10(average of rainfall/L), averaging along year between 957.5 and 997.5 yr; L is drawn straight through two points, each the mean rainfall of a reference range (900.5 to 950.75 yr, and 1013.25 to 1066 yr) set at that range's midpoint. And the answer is -0.06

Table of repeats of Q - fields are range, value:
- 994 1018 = 1.24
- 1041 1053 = 1.08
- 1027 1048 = 1.22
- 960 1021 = 1.24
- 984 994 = 1.21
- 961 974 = 1.26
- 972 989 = 1.22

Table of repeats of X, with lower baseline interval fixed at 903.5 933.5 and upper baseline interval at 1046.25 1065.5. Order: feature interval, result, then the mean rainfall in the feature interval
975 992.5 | -2.4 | 1.22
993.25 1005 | -2.3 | 1.24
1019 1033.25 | -3.7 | 1.22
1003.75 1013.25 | -2.0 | 1.23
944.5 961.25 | -1.6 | 1.26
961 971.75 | -1.5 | 1.28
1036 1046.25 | -3.3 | 1.23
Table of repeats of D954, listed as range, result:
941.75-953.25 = 1.22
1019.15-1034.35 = 1.21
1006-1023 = 1.25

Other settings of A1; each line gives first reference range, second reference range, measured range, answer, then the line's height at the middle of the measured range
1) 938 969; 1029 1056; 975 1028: -0.048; 1.18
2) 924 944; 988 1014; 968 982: -0.005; 1.25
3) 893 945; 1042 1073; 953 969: -0.101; 1.17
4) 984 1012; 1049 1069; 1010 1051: -0.159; 1.05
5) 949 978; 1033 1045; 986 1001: 0.020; 1.25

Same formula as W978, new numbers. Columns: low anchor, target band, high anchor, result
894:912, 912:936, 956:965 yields 0.019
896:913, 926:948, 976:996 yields -0.018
